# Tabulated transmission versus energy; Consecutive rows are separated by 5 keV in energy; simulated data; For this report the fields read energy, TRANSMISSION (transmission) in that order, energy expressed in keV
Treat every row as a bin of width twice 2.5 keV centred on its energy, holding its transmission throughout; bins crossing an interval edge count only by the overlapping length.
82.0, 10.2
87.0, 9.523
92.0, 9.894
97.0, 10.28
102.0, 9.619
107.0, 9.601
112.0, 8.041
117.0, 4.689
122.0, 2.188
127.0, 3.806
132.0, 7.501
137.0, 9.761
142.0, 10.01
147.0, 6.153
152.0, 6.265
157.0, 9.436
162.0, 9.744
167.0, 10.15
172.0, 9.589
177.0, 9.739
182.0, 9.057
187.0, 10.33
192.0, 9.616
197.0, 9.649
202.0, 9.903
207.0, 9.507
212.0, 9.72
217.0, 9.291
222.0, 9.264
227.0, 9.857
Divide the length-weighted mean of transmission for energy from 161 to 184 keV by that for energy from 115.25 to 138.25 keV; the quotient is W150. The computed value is 1.79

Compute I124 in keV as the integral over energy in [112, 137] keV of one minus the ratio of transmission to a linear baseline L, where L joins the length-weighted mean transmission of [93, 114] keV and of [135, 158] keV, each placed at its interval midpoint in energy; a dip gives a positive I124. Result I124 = 9.6 keV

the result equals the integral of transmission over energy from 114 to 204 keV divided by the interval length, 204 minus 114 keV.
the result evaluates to 8.19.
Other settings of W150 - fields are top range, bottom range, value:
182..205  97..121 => 1.24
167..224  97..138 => 1.38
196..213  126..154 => 1.30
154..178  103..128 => 1.61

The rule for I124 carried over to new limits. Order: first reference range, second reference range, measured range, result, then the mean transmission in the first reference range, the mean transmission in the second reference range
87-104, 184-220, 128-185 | 6.1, 9.88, 9.7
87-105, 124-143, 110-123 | 5.2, 9.87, 7.45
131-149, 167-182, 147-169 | 1.4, 8.49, 9.64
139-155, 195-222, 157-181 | -4.1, 7.61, 9.58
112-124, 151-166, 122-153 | -1.2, 4.45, 8.87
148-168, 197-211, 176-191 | -0.8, 8.6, 9.7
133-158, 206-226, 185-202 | -1.5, 8.21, 9.47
